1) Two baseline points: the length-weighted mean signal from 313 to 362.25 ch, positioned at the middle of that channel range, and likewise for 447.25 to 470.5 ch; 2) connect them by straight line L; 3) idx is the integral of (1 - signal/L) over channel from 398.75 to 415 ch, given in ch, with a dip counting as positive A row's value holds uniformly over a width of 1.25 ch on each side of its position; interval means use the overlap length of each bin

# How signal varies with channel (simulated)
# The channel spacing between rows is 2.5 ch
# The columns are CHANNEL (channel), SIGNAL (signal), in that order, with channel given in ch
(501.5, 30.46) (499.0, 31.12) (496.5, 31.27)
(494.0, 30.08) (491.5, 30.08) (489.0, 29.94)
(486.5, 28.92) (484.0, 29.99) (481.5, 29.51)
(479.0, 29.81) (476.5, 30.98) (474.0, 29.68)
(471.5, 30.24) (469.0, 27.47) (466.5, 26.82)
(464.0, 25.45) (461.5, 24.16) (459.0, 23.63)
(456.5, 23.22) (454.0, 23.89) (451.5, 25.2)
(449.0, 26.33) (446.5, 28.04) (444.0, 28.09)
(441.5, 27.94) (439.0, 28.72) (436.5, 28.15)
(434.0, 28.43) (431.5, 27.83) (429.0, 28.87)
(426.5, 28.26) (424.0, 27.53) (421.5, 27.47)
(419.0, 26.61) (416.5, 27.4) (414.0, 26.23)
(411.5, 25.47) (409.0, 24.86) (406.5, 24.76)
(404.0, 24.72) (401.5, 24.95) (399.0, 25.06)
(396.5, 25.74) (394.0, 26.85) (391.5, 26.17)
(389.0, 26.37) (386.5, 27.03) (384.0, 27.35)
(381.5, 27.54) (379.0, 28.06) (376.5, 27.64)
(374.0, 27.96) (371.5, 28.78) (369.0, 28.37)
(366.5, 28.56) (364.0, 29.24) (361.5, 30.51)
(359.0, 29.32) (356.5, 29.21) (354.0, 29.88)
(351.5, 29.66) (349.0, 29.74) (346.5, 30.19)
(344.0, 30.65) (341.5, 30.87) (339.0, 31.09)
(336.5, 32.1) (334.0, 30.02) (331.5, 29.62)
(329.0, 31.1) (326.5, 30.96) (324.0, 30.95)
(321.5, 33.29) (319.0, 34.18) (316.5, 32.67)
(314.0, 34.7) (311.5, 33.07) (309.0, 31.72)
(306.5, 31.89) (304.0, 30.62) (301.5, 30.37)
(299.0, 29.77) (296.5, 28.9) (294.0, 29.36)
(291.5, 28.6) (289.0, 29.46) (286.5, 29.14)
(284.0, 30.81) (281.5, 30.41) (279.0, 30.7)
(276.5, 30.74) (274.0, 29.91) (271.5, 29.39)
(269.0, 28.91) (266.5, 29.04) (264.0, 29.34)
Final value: 1.5 ch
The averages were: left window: 31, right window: 25.2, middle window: 25.1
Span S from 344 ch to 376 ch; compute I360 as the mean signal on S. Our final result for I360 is 29.3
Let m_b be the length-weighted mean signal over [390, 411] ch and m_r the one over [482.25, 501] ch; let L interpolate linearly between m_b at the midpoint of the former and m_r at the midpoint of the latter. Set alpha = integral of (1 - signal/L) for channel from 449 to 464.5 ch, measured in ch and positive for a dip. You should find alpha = 2.2 ch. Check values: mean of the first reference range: 25.4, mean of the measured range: 24.4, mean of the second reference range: 30.2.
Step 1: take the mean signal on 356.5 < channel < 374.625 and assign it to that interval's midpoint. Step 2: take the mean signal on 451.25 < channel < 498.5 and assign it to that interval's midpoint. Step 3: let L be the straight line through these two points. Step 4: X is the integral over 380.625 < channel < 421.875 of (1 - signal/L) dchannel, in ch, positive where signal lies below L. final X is 3.7 ch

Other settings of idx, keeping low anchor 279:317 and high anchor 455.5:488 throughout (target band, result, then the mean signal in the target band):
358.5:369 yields 0.1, 29.3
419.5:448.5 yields 0.4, 28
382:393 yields 0.9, 26.8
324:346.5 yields -0.5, 30.8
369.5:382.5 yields 0.6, 28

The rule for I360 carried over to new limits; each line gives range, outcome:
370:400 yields 27.1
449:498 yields 27.9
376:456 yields 26.8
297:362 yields 31.1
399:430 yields 26.4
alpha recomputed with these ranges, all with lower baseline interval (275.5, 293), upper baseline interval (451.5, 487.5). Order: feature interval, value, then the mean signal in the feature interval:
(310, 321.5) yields -1.6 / 33.6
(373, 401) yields 1.6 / 26.8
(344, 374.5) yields -0.5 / 29.4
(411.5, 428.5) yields 0.5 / 27.2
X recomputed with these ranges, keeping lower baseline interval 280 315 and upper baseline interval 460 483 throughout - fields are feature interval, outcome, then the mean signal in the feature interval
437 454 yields 0.8 ch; 27.2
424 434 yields 0.2 ch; 28.2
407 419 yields 1.3 ch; 26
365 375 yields 0.4 ch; 28.4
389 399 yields 1.1 ch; 26.1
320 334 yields -0.4 ch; 31.1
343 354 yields 0.0 ch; 30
